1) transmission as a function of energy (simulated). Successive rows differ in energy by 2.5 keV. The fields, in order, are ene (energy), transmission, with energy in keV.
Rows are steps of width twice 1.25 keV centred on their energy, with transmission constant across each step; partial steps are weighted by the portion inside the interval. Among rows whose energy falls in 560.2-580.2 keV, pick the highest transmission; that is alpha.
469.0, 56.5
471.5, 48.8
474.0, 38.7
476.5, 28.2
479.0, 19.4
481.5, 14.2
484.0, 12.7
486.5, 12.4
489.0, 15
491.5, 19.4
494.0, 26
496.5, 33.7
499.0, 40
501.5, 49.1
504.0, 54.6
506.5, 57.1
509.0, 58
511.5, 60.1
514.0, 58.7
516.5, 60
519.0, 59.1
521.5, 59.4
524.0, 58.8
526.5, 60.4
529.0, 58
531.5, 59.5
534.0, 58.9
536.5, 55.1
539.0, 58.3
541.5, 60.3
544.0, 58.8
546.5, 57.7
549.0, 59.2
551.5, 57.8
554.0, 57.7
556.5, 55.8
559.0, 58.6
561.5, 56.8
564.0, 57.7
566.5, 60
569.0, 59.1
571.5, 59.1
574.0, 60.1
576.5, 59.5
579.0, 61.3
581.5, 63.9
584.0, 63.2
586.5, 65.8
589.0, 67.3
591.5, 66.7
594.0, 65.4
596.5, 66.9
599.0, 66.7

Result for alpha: 61.3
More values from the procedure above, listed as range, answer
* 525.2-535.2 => 60.4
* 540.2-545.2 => 60.3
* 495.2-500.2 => 40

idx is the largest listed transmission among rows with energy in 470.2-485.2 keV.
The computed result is 48.8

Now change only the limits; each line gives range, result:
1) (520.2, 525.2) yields 59.4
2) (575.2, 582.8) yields 63.9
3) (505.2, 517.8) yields 60.1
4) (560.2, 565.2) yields 57.7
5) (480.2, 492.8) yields 19.4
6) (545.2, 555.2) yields 59.2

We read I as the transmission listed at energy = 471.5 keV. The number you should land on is 48.8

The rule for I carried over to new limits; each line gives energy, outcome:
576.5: 59.5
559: 58.6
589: 67.3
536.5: 55.1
